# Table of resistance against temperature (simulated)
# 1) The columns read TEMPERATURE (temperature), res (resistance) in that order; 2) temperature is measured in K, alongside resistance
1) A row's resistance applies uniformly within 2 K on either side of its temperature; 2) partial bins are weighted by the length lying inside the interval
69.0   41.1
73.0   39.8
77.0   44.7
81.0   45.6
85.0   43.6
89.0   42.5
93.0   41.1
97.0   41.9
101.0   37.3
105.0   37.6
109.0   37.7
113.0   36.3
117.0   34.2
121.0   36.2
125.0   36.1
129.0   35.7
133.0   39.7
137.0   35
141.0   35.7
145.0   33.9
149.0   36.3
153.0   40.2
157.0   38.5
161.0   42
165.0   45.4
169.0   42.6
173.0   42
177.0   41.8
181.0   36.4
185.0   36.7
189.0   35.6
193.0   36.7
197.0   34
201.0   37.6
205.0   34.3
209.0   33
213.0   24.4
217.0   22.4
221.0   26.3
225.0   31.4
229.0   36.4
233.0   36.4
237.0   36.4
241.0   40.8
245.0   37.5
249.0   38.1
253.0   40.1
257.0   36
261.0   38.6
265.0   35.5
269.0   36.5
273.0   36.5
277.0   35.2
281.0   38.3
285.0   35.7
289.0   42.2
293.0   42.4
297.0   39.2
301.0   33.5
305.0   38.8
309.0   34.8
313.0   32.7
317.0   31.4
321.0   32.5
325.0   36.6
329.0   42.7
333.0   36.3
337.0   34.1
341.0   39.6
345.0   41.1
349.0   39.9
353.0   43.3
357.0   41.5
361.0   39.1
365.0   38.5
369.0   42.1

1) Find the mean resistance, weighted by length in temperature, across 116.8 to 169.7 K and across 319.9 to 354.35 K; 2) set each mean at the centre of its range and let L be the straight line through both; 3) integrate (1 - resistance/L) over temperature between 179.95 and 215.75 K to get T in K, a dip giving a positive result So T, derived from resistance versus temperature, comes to 3.9 K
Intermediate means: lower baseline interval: 38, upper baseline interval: 38.5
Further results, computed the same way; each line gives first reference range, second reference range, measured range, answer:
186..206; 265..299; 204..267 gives 4.53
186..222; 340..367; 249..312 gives -2.19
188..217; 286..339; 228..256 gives -3.06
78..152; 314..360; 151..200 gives -1.42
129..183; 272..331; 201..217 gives 3.28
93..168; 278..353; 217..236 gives 2.99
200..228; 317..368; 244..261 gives -2.91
